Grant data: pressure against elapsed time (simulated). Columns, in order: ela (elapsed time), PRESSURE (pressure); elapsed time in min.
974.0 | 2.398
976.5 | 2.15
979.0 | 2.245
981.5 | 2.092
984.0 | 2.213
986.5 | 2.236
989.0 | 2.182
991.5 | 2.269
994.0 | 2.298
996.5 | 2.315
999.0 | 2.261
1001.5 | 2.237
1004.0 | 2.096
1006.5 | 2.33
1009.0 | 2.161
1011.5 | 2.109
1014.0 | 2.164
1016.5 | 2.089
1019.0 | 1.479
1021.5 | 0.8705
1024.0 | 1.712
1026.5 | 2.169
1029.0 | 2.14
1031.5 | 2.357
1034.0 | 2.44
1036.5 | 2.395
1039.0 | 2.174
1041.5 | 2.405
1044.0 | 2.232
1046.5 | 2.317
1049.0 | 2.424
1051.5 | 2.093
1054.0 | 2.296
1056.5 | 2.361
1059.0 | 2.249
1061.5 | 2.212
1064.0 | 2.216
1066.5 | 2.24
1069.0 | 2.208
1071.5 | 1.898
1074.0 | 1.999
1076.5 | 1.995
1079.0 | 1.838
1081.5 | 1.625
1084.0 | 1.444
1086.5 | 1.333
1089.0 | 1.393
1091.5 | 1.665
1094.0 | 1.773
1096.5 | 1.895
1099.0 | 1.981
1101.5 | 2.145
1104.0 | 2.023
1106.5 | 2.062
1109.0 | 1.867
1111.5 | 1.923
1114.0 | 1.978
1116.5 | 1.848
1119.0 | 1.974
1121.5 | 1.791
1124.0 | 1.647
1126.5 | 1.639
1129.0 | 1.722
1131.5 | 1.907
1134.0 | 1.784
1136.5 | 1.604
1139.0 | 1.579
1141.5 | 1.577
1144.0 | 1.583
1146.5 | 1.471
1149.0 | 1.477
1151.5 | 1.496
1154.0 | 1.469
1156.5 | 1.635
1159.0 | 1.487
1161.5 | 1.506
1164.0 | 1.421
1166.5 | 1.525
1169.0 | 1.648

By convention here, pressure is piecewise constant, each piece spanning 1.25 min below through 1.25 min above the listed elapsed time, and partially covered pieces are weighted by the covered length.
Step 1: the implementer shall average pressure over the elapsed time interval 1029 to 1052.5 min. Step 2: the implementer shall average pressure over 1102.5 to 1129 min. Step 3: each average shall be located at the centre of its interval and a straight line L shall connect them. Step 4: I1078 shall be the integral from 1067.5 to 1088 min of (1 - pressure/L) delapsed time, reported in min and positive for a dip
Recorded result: 3.0 min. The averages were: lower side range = 2.31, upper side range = 1.87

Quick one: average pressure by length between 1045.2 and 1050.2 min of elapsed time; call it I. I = 2.37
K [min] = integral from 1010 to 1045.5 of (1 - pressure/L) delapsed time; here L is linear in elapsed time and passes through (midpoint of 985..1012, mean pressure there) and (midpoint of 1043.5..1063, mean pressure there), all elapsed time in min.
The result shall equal 3.1 min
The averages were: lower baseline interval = 2.23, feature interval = 2.06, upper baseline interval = 2.27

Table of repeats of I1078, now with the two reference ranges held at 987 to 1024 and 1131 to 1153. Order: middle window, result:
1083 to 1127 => -2.2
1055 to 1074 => -3.4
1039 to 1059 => -4.0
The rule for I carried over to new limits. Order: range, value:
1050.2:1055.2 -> 2.2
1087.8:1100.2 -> 1.74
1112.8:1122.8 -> 1.9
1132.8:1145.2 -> 1.62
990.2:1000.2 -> 2.29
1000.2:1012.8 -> 2.19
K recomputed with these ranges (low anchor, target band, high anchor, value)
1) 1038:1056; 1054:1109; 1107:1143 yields 3.28 min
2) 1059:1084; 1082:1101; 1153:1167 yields 2.31 min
